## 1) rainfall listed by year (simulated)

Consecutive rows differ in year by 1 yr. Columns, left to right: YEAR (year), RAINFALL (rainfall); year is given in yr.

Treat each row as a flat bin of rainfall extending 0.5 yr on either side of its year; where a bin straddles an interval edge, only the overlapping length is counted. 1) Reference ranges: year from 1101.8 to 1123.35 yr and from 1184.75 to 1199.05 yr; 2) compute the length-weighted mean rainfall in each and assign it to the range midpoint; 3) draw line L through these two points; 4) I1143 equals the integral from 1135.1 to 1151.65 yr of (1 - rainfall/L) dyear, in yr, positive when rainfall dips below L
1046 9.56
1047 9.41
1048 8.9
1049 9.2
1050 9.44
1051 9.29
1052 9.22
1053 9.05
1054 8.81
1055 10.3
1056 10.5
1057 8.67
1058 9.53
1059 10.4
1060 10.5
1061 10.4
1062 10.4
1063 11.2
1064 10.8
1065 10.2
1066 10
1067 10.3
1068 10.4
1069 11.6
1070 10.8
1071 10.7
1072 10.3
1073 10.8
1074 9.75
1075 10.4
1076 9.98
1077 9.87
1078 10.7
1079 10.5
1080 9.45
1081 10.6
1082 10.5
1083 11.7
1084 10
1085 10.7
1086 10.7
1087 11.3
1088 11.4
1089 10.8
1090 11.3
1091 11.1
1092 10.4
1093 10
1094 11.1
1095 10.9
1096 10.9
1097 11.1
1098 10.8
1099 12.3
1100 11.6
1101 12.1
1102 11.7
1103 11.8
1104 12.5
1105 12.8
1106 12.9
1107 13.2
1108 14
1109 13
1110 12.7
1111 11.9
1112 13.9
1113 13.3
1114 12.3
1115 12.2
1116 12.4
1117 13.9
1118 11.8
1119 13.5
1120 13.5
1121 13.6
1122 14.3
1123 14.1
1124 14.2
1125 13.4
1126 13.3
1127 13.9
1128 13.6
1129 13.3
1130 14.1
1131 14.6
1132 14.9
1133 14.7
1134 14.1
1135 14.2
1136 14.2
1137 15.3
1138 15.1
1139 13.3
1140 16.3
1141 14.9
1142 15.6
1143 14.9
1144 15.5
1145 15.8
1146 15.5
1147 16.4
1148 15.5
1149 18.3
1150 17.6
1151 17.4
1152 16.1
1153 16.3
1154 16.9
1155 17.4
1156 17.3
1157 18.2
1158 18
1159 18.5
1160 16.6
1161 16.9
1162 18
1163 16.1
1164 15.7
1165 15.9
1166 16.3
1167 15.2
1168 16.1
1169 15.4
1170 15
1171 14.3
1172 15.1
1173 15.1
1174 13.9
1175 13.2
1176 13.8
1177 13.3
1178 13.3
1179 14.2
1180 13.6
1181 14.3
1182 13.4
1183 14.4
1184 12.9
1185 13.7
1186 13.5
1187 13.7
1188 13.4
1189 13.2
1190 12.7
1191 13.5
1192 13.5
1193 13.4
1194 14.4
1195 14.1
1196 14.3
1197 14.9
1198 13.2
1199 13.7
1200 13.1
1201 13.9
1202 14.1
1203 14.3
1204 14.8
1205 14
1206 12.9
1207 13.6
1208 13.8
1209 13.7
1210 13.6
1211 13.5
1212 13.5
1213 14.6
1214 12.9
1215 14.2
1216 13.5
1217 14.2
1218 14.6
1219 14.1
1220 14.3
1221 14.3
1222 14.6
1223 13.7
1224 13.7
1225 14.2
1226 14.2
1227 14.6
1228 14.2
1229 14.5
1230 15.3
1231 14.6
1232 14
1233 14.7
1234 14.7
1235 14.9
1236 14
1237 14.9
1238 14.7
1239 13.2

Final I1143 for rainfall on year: -3.05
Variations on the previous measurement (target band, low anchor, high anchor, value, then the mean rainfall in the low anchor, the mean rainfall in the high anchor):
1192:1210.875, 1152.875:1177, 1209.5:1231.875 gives 1.2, 16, 14.1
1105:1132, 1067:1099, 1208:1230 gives -4.2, 10.7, 14.1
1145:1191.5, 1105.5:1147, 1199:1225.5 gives -4.7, 14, 13.9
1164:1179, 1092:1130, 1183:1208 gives -1.5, 12.6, 13.7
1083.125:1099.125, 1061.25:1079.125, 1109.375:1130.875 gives 1.0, 10.5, 13.3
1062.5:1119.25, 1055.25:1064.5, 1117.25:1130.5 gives 2.4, 10.3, 13.6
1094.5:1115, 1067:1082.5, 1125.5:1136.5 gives 0.2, 10.4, 14.1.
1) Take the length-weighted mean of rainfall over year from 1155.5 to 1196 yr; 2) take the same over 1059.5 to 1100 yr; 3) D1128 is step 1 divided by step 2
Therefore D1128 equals 1.39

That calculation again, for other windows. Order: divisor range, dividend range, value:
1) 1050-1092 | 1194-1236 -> 1.36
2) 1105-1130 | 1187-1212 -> 1.03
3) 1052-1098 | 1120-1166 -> 1.49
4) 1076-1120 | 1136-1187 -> 1.33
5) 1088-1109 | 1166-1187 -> 1.22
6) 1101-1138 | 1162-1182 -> 1.10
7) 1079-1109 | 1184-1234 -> 1.22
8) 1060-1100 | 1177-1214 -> 1.29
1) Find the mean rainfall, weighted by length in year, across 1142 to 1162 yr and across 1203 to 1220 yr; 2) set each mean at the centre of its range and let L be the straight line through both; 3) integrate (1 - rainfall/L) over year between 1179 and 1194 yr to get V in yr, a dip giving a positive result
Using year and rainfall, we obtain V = 1.5 yr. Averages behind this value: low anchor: 16.8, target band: 13.6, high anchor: 13.9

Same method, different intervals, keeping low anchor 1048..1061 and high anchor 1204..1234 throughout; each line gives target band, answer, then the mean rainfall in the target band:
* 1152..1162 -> -4.0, 17.3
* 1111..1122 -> -1.7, 13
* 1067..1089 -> -0.8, 10.6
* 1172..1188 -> -1.0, 13.8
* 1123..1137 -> -2.9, 14.1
